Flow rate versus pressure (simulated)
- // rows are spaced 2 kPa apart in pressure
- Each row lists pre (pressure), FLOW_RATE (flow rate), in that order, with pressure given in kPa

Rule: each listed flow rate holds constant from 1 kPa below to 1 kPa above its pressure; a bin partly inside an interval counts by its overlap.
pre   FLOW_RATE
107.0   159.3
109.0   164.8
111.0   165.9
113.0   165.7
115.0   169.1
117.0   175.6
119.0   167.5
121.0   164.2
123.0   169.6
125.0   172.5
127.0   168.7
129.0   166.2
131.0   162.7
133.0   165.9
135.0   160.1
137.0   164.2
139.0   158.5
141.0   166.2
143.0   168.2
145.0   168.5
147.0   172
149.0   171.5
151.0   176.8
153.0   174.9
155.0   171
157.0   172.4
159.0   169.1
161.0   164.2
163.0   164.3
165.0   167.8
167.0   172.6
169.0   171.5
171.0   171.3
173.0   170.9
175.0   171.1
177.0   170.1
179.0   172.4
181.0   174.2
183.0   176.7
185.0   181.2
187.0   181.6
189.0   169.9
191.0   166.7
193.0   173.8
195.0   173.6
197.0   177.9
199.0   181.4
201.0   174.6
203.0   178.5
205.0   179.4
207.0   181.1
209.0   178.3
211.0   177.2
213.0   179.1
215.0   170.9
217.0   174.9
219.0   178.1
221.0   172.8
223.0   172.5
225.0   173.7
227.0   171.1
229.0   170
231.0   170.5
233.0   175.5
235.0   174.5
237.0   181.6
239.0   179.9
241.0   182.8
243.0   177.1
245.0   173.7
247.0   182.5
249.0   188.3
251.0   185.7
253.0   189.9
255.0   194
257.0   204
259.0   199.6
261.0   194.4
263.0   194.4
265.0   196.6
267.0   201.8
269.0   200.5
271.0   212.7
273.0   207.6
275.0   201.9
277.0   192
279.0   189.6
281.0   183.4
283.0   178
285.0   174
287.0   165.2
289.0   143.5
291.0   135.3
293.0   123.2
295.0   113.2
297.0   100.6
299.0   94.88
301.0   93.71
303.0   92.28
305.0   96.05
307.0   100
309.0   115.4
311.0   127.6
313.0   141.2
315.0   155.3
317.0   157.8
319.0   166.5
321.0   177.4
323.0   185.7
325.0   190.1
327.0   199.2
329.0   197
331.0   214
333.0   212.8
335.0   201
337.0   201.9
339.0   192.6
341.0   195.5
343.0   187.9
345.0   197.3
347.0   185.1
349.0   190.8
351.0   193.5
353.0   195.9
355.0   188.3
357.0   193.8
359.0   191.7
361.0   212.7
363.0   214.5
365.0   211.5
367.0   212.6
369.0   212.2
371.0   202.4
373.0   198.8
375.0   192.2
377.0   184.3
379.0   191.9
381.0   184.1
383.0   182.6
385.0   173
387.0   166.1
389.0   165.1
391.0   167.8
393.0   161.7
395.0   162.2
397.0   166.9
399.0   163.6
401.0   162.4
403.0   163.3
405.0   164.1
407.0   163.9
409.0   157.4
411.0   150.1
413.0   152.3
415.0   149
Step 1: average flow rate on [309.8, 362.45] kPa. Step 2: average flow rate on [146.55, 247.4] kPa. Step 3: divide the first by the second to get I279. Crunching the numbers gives 1.07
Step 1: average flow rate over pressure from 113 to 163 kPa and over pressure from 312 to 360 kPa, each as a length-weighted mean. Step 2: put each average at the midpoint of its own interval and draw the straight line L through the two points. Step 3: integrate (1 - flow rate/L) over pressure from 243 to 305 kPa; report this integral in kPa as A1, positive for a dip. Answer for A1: 4.2 kPa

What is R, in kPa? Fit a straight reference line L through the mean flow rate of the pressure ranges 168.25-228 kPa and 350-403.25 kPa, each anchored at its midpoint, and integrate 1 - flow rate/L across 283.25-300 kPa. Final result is 4.4 kPa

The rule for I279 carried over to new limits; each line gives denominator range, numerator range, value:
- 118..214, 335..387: 1.14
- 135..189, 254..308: 0.95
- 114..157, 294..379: 1.03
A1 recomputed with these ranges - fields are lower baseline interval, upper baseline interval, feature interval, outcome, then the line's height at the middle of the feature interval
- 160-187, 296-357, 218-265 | -3.7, 169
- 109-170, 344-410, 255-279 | -3.1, 177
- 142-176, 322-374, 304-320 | 5.1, 194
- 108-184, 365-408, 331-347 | -2.0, 177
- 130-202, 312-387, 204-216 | -0.1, 176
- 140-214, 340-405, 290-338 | 8.7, 182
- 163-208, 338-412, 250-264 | -1.3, 178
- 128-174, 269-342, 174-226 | -2.8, 166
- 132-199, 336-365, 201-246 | 0.7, 179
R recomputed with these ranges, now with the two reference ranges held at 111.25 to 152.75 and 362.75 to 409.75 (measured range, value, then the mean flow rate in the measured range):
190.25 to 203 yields -0.32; 175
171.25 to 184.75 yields -0.24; 173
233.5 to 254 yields -0.99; 181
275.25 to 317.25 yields 9.07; 138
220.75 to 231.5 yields 0.03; 172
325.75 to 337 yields -1.72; 204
